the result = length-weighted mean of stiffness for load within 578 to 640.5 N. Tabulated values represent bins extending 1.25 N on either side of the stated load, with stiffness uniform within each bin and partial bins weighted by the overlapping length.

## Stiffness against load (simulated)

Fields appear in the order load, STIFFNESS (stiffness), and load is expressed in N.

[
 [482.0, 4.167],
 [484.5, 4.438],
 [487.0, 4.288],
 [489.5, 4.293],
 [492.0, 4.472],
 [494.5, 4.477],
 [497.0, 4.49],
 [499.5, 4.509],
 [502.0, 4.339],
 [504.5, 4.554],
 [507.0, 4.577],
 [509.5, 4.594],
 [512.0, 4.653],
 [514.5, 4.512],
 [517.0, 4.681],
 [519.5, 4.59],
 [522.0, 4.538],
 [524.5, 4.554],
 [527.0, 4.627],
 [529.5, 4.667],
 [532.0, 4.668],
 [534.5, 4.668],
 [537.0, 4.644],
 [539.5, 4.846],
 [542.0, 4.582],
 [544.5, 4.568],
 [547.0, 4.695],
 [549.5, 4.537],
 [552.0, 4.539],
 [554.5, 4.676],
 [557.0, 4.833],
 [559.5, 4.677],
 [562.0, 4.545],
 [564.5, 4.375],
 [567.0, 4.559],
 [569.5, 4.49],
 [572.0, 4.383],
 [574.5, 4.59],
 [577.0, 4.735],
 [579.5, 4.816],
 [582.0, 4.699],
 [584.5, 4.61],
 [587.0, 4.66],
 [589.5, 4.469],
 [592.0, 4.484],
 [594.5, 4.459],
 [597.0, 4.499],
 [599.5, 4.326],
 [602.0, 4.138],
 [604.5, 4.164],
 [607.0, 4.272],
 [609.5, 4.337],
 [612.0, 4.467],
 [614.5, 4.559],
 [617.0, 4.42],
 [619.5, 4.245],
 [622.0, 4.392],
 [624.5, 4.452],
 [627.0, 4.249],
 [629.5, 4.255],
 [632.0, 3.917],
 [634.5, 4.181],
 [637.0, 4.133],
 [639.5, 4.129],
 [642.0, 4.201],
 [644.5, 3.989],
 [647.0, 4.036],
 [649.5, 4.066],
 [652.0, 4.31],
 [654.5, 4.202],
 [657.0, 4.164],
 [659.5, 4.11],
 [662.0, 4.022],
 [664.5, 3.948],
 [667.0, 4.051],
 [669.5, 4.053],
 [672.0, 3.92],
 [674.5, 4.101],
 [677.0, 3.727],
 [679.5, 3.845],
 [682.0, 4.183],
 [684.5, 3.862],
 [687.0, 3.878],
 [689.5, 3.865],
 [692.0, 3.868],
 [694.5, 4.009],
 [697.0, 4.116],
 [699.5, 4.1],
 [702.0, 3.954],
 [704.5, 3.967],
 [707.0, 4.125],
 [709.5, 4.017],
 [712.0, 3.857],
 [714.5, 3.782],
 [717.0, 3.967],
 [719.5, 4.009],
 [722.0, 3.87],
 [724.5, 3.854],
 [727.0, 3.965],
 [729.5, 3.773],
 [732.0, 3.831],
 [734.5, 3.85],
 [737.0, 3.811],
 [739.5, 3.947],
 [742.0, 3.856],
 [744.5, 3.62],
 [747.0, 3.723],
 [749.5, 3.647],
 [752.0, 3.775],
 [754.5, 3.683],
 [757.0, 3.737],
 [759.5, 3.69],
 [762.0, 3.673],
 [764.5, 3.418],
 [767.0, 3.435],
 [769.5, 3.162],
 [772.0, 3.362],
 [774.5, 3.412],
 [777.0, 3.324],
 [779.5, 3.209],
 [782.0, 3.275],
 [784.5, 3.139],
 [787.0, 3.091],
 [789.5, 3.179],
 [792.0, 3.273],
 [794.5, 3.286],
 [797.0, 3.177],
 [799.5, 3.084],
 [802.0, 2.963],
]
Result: 4.38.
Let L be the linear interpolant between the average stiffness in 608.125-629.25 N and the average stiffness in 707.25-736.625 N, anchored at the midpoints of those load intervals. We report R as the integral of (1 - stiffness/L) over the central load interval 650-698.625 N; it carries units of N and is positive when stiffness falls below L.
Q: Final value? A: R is 1.3 N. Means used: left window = 4.38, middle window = 4.01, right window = 3.89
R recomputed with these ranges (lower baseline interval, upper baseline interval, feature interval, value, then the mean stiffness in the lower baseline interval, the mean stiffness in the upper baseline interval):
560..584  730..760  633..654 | 0.6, 4.58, 3.77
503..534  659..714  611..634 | -0.6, 4.6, 3.98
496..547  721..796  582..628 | -1.9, 4.6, 3.56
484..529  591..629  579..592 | -0.7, 4.51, 4.36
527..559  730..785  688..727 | -1.3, 4.66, 3.58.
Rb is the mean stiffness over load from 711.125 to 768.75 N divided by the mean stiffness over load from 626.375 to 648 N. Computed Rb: 0.91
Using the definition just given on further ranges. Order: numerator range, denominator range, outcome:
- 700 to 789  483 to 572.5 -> 0.81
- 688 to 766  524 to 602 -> 0.84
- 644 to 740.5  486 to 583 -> 0.87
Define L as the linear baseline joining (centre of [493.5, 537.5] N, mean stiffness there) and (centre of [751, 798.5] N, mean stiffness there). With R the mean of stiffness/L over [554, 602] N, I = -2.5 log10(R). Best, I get -0.067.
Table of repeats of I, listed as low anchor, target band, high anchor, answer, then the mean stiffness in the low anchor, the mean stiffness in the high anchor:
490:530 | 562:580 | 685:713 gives -0.05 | 4.55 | 3.98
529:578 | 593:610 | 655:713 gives 0.02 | 4.61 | 3.99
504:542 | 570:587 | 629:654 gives -0.06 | 4.62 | 4.12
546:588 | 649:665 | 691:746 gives 0.02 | 4.61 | 3.92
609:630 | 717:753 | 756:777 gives -0.05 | 4.38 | 3.47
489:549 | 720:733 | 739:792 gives -0.06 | 4.58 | 3.48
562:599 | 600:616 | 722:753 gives 0.02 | 4.55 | 3.81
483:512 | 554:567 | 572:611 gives -0.03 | 4.46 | 4.48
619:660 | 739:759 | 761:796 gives -0.08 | 4.18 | 3.3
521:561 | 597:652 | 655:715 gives 0.01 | 4.64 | 3.99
